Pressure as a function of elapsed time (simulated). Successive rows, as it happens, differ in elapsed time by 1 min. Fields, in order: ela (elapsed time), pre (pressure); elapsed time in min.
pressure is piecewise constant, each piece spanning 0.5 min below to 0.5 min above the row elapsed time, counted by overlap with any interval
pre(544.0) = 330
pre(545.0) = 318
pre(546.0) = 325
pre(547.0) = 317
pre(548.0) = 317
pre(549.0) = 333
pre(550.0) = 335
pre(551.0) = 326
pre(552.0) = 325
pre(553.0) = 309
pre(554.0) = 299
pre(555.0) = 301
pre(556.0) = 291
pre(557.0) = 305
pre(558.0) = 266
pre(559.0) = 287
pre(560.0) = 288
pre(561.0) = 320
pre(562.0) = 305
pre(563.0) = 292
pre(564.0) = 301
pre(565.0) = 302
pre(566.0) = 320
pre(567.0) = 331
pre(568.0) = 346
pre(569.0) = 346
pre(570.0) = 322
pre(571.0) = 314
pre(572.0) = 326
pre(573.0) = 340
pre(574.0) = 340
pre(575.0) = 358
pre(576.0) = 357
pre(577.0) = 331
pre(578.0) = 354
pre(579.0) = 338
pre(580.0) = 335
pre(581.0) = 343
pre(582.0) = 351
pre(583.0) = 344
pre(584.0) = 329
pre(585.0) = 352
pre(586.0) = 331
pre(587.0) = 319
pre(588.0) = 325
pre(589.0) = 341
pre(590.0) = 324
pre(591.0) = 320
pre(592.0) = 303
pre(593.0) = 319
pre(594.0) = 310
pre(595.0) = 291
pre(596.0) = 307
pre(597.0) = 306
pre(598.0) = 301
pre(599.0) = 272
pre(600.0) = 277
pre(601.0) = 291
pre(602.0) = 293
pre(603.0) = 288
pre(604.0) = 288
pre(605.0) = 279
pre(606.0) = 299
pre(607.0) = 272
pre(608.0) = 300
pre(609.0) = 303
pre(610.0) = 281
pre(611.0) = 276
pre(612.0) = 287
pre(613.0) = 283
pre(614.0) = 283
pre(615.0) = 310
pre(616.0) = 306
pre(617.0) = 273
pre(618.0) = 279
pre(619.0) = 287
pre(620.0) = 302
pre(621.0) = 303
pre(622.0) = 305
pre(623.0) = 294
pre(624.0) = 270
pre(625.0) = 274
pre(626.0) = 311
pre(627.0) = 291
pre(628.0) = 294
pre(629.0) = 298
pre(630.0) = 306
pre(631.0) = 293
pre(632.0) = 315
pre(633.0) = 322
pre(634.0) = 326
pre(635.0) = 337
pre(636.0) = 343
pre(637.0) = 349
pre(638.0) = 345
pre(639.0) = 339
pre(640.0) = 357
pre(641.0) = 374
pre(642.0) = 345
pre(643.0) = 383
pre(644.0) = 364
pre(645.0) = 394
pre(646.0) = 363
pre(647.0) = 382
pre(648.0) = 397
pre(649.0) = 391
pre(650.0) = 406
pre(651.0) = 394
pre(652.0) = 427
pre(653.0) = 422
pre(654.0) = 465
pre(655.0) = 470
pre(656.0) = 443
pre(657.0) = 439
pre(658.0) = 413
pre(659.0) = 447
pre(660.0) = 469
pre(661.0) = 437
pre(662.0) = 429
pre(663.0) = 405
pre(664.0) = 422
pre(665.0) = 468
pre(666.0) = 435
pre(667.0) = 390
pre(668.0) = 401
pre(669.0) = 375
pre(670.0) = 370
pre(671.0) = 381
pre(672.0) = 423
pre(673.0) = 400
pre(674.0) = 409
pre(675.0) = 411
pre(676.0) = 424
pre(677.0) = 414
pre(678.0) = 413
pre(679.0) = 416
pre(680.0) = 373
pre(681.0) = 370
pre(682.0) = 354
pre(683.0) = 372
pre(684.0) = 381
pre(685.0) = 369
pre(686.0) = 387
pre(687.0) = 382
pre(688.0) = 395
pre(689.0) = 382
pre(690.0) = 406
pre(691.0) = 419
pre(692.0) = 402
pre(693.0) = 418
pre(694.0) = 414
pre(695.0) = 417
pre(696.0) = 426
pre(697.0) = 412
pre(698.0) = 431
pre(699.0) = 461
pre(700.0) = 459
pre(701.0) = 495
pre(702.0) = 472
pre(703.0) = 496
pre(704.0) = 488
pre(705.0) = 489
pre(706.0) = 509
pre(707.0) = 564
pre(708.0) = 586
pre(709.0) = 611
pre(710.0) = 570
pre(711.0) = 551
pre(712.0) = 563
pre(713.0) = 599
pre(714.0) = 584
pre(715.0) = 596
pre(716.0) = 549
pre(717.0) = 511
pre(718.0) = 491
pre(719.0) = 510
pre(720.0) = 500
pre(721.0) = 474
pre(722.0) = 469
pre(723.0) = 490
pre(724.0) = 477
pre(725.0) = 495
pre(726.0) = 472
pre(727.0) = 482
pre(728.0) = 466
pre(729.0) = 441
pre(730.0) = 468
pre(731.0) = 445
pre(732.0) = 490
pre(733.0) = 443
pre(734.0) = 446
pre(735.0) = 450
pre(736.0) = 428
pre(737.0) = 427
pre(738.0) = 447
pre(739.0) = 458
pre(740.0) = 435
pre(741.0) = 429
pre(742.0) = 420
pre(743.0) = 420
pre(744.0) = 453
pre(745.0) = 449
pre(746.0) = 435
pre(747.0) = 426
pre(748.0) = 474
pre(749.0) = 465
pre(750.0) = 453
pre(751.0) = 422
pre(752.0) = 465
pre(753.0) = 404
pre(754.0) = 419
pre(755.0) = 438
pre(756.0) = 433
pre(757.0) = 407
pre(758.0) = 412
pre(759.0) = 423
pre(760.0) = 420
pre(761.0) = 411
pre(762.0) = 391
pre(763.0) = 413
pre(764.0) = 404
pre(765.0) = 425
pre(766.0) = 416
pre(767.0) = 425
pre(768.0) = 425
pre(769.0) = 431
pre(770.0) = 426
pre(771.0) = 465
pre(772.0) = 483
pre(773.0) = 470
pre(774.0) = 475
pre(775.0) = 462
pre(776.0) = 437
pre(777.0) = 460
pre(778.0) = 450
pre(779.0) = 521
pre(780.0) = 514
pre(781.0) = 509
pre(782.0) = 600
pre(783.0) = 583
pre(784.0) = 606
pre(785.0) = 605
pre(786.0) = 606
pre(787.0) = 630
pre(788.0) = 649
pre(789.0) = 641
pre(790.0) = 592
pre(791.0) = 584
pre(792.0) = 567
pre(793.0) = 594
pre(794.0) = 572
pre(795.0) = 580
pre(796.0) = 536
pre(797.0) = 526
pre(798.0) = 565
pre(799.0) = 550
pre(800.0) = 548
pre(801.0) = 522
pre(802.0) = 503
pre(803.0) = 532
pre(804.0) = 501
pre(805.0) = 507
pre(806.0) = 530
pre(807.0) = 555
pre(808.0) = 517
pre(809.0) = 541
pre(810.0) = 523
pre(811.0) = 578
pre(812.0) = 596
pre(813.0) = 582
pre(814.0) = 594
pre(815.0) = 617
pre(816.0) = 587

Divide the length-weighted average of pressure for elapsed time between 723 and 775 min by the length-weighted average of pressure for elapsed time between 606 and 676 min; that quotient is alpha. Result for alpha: 1.24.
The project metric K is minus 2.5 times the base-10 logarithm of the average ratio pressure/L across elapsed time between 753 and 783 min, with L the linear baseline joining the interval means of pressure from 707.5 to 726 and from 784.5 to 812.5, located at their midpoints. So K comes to 0.22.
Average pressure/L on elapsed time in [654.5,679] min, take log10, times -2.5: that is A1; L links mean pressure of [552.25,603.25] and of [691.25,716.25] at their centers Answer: 0.07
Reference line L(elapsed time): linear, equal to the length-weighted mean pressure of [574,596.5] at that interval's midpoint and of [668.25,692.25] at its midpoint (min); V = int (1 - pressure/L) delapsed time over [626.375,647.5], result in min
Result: 1.5 min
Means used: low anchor 331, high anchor 393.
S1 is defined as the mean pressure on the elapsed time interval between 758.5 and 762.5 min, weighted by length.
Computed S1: 411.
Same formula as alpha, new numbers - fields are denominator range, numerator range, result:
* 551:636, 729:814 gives 1.59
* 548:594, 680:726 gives 1.46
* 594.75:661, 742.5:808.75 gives 1.48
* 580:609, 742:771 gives 1.38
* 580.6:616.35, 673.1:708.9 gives 1.41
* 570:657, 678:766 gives 1.38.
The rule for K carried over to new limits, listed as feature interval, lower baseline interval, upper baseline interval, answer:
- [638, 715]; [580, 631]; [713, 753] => -0.09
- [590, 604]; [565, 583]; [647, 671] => 0.20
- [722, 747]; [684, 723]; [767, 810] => 0.10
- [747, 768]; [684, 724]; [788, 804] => 0.23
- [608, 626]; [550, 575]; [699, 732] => 0.30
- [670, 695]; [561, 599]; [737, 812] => 0.04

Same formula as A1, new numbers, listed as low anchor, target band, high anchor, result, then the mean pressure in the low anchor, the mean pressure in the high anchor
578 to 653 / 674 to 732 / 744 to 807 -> -0.116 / 321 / 494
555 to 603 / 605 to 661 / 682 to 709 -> 0.105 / 318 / 441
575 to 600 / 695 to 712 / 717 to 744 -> -0.150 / 325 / 461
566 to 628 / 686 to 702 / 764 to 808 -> -0.004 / 310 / 524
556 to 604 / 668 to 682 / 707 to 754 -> 0.064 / 318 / 482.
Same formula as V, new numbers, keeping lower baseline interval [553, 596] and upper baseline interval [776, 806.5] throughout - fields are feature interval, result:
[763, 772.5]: 1.74 min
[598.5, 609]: 1.97 min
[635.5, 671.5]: 0.50 min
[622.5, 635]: 2.60 min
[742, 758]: 2.31 min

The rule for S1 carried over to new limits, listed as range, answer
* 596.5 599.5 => 293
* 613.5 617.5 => 293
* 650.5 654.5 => 427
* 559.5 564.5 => 301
